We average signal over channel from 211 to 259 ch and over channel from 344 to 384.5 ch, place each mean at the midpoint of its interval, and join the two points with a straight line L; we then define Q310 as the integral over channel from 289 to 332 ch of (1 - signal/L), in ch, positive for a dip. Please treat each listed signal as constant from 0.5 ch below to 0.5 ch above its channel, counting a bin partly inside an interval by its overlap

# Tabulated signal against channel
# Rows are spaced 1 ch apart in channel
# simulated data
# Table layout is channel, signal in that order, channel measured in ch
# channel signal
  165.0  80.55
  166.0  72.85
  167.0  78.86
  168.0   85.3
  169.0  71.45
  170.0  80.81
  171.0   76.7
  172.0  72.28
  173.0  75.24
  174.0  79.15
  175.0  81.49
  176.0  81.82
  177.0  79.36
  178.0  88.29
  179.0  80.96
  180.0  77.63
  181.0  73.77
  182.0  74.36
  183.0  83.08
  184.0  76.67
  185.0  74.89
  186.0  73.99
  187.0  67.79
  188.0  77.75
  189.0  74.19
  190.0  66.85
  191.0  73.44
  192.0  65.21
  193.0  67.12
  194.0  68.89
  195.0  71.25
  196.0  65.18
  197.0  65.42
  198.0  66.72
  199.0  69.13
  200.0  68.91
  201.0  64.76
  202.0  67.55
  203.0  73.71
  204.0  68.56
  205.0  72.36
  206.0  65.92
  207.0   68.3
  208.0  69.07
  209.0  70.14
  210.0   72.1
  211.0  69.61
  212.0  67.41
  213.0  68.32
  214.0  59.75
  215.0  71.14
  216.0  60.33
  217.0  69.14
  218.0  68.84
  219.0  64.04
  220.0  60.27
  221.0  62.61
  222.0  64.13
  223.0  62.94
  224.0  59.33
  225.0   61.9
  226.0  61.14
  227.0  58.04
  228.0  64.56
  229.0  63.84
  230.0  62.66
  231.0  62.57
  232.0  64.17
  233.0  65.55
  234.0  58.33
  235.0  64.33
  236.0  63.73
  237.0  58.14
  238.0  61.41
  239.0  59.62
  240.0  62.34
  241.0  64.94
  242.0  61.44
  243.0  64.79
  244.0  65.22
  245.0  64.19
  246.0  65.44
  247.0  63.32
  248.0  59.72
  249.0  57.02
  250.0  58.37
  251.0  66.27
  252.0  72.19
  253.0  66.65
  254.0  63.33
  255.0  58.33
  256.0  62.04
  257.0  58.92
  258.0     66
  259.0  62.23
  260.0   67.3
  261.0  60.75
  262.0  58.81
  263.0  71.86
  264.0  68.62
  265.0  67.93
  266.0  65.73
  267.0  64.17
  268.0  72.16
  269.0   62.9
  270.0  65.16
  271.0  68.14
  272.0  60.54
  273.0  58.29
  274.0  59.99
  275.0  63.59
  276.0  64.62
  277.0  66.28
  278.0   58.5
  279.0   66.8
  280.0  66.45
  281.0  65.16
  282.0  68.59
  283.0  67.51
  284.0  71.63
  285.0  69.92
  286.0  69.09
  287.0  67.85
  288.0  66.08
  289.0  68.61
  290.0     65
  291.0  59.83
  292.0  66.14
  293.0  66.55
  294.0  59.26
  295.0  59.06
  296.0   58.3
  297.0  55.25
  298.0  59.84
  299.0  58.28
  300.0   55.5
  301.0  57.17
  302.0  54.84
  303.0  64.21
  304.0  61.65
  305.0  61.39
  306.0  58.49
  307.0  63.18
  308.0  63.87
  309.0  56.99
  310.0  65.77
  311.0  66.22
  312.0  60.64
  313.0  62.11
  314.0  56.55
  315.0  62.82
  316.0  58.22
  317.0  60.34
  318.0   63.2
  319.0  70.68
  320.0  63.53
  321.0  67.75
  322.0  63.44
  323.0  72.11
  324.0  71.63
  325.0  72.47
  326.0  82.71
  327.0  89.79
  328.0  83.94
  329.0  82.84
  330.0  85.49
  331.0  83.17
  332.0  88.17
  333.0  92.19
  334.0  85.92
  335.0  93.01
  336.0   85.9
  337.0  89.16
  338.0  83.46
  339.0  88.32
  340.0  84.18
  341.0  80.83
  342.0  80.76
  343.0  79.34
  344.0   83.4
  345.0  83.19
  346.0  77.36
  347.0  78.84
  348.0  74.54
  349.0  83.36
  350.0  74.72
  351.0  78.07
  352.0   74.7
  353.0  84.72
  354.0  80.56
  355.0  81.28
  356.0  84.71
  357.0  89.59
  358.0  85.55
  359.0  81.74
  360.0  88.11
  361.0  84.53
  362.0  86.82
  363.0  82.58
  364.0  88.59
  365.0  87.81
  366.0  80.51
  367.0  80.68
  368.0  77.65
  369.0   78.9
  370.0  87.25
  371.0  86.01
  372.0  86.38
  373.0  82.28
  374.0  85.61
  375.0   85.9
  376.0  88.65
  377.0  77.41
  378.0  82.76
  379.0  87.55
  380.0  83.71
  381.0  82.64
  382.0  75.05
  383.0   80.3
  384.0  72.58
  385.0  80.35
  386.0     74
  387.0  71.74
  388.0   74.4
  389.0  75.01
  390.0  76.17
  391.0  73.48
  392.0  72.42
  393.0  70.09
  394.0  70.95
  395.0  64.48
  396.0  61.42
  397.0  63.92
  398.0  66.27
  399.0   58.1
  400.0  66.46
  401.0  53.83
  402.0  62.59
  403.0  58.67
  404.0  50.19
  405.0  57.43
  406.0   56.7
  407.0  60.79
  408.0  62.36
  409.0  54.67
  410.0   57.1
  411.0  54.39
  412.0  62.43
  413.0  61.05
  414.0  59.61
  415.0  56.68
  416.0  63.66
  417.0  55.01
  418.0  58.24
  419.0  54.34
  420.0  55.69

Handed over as 5.0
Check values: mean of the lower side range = 63.2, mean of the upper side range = 82.3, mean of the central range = 65.8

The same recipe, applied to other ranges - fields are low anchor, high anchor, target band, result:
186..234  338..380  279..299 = 2.8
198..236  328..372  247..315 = 9.9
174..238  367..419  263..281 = 1.1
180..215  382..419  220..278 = 4.6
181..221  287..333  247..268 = 1.2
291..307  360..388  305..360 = -4.9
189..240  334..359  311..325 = 2.6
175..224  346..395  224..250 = 3.7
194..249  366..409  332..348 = -3.1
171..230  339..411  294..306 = 2.4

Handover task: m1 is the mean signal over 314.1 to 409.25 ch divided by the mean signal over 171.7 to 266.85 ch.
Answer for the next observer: 1.14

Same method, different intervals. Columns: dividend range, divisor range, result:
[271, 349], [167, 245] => 1.01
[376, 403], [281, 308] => 1.15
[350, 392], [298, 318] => 1.35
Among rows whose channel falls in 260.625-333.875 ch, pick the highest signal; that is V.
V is 92.19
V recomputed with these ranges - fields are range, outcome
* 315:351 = 93.01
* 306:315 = 66.22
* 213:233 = 71.14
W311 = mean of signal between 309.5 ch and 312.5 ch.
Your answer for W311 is 64.2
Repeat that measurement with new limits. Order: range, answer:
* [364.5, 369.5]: 81.1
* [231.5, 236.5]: 63.2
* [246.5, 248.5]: 61.5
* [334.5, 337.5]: 89.4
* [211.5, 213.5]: 67.9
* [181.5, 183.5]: 78.7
